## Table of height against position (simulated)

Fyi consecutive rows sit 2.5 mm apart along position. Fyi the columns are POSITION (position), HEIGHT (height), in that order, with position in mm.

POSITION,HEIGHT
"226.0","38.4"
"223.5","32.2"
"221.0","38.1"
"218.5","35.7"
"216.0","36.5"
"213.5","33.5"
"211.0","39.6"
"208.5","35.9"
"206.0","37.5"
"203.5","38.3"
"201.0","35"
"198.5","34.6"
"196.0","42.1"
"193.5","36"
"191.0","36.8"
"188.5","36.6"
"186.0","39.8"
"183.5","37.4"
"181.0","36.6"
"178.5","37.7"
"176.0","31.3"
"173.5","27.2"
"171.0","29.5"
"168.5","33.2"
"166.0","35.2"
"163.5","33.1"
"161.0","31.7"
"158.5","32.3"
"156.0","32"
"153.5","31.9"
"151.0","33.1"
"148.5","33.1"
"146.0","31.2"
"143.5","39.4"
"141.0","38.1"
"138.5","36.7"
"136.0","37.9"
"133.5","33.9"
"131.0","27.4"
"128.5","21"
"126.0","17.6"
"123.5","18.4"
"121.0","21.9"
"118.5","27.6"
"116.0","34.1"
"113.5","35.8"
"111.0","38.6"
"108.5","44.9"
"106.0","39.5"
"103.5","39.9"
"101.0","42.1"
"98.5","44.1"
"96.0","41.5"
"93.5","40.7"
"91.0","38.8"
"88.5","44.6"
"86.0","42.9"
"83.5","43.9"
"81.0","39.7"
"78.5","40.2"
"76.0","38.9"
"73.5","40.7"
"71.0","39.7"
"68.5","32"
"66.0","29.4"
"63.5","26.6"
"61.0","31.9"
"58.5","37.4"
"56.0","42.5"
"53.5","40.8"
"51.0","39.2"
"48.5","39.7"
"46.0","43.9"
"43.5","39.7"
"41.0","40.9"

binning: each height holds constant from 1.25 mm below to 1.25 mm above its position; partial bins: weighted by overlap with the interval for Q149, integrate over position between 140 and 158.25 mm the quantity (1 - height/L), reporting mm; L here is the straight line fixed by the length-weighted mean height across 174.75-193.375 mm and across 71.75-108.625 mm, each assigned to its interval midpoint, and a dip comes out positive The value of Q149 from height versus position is 2.10 mm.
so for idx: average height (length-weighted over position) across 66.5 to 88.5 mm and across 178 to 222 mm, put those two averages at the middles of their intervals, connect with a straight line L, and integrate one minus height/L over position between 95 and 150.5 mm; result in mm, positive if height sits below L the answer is 7.1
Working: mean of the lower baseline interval 39.7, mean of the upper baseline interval 37.1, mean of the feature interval 33.8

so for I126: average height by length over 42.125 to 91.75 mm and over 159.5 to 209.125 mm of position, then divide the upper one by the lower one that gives 0.91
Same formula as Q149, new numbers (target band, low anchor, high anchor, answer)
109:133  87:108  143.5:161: 6.47 mm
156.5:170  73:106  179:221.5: 1.93 mm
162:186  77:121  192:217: 2.45 mm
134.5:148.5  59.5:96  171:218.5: 0.24 mm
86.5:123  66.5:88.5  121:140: -4.73 mm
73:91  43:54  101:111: -0.19 mm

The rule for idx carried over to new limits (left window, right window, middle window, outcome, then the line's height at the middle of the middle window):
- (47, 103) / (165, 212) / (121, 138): 5.10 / 37.5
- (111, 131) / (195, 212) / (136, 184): -3.70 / 31.5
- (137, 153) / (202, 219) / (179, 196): -0.66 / 36.2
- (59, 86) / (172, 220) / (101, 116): -1.22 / 36.5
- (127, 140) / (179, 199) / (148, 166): 0.69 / 33.9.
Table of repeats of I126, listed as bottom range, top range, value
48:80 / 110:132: 0.73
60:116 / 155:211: 0.90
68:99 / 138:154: 0.86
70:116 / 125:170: 0.79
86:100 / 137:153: 0.84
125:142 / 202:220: 1.21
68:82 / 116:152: 0.77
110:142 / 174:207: 1.23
